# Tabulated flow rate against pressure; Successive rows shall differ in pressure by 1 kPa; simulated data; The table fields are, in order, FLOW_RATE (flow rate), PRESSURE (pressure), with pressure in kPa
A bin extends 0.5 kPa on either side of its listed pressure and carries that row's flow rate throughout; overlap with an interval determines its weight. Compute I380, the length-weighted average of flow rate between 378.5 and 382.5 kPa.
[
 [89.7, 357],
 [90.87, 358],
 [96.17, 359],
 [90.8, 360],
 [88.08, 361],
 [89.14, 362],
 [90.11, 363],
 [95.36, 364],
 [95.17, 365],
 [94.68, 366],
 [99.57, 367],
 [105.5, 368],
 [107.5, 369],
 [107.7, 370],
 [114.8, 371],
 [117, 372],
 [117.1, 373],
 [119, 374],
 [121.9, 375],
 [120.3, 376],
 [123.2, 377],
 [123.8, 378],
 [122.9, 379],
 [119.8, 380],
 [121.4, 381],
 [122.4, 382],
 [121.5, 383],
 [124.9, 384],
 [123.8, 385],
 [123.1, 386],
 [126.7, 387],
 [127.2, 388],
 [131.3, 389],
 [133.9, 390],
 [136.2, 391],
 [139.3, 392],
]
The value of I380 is 122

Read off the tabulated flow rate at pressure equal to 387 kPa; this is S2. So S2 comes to 126.7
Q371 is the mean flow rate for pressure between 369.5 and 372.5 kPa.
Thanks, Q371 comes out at 113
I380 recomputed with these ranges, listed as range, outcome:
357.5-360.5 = 92.6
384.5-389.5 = 126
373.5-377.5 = 121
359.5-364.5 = 90.7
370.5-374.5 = 117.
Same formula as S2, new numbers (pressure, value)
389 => 131.3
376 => 120.3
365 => 95.17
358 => 90.87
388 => 127.2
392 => 139.3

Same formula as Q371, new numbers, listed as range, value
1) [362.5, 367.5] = 95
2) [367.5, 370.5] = 107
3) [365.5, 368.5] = 99.9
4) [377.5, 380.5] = 122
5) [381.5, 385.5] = 123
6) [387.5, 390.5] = 131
